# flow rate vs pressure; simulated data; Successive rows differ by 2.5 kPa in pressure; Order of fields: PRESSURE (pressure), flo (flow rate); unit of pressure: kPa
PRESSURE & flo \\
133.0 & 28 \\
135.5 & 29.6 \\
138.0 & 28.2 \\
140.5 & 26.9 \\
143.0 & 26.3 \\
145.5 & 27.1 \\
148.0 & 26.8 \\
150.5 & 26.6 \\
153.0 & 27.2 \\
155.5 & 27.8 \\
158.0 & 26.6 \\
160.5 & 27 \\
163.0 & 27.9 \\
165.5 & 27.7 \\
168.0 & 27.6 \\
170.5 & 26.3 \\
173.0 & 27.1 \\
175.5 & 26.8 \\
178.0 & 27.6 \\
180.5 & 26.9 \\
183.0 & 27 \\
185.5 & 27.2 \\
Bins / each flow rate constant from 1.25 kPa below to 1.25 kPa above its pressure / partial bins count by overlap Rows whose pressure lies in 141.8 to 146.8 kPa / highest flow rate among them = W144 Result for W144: 27.1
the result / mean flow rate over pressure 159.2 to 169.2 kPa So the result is 27.5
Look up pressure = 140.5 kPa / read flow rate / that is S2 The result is 26.9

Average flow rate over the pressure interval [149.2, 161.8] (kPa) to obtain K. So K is 27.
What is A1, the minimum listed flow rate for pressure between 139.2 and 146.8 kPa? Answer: 26.3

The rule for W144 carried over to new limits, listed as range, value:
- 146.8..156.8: 27.8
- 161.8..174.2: 27.9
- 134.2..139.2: 29.6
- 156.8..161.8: 27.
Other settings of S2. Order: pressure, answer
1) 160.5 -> 27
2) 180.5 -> 26.9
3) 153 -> 27.2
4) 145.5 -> 27.1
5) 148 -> 26.8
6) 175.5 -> 26.8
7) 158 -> 26.6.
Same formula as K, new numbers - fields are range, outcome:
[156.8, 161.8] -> 26.8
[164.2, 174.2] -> 27.2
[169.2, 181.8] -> 26.9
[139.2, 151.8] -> 26.7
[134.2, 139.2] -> 28.9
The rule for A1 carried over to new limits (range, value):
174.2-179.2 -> 26.8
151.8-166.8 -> 26.6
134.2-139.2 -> 28.2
